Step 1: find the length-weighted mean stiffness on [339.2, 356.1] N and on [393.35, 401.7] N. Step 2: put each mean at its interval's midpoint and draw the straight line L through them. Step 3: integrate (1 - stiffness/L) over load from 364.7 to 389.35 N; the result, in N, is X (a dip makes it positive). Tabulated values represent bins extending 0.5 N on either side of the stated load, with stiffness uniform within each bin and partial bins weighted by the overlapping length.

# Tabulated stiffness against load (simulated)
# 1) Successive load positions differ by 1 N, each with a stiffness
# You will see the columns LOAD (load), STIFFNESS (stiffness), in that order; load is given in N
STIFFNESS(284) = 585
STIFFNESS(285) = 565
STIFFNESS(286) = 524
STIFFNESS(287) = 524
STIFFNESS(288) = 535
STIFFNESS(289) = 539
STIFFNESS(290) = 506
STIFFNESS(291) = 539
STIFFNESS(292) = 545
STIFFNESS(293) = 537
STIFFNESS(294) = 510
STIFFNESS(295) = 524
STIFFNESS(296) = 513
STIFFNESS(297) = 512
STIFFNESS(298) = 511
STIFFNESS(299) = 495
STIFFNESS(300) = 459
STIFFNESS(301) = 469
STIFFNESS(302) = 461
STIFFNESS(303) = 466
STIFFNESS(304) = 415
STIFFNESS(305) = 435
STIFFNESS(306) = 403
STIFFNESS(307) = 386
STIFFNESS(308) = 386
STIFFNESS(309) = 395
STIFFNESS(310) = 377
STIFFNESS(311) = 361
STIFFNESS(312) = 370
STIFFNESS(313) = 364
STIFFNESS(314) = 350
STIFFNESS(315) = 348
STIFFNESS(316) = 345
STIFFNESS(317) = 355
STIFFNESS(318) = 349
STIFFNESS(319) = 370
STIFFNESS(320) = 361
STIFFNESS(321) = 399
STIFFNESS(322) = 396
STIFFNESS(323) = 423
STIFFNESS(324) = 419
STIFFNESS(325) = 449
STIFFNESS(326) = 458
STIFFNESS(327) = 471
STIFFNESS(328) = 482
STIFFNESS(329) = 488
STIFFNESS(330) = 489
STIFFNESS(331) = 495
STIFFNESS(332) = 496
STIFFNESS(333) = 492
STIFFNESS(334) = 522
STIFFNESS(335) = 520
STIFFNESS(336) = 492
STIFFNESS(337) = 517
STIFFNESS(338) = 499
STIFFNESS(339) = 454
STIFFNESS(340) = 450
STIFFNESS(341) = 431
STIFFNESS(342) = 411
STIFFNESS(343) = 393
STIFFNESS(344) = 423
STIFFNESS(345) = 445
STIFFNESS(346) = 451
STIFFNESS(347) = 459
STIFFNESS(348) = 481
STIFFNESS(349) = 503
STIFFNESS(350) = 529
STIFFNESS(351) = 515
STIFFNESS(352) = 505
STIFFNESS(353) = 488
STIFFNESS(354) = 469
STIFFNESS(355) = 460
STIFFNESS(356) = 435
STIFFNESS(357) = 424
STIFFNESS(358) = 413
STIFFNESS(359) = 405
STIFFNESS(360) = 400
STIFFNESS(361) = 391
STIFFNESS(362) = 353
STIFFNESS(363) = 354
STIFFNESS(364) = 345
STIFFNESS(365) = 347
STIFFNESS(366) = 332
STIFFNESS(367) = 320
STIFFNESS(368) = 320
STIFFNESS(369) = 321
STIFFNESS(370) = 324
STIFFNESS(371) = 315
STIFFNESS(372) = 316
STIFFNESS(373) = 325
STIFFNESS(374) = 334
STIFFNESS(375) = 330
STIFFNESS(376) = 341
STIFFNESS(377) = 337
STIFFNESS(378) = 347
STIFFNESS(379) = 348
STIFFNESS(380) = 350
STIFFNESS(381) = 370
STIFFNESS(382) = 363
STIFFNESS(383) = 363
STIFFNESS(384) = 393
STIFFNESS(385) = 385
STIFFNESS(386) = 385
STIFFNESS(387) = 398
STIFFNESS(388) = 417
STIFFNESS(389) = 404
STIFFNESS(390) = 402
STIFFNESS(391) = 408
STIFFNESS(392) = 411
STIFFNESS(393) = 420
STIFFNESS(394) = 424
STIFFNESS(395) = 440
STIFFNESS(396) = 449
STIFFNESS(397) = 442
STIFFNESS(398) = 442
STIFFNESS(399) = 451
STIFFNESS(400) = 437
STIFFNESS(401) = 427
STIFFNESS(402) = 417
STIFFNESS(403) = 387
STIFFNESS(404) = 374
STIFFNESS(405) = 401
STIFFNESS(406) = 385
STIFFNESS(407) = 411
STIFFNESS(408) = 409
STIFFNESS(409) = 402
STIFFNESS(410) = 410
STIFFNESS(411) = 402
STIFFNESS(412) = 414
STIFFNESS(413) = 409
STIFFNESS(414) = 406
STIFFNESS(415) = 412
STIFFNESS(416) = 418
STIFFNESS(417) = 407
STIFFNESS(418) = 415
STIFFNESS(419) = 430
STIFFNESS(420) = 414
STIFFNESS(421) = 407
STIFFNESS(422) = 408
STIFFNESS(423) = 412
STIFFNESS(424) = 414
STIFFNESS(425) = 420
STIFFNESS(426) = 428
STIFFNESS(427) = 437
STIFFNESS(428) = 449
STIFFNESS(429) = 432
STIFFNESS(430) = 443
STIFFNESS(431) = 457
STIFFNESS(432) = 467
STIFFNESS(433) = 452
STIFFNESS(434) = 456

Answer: 5.3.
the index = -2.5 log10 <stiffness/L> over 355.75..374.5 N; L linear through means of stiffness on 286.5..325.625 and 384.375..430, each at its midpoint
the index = 0.19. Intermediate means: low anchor 439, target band 355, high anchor 415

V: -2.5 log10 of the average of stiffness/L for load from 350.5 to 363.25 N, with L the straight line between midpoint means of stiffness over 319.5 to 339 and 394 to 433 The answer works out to 0.05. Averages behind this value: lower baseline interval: 466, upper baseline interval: 421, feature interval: 433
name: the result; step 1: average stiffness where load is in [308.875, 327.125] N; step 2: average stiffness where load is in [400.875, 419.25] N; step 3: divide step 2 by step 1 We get 1.05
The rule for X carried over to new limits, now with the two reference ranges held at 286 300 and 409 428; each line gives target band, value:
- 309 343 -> 4.30 N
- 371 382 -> 2.70 N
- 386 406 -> 0.79 N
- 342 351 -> 0.27 N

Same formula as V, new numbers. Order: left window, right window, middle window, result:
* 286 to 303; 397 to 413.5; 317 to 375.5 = 0.10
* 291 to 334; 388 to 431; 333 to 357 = -0.10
